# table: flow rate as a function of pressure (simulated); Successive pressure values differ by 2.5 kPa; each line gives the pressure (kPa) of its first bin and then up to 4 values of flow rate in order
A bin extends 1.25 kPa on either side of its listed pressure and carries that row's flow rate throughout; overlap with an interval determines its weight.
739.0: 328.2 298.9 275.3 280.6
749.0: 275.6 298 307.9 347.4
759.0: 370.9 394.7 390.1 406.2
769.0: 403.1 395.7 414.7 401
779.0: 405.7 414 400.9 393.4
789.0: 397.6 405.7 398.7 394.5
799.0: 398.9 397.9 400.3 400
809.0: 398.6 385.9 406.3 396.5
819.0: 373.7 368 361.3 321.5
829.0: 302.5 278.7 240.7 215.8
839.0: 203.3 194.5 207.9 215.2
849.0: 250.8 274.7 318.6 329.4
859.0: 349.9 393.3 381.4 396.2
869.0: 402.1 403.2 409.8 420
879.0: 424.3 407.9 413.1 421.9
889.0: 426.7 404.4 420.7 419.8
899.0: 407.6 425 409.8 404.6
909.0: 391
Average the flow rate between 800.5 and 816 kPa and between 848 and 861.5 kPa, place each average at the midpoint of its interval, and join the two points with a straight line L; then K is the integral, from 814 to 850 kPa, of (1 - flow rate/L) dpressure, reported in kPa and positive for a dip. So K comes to 7.3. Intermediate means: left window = 398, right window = 314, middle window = 285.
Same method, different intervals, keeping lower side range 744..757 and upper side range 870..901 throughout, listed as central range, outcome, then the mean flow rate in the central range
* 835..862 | 8.4 kPa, 265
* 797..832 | -2.1 kPa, 373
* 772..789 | -4.3 kPa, 404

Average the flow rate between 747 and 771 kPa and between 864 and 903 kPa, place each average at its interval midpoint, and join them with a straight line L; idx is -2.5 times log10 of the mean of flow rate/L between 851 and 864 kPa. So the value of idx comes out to 0.17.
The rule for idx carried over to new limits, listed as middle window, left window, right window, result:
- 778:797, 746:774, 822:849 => -0.25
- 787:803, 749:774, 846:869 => -0.13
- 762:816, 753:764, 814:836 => -0.16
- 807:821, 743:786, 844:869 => -0.15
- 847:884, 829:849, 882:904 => -0.14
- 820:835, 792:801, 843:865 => 0.11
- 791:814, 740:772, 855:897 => -0.10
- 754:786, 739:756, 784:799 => -0.13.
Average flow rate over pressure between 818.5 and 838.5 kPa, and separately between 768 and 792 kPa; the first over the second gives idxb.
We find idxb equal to 0.75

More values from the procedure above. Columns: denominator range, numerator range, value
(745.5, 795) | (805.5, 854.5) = 0.81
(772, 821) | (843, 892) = 0.91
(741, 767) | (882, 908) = 1.26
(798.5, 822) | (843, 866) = 0.78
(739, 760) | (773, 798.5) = 1.31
